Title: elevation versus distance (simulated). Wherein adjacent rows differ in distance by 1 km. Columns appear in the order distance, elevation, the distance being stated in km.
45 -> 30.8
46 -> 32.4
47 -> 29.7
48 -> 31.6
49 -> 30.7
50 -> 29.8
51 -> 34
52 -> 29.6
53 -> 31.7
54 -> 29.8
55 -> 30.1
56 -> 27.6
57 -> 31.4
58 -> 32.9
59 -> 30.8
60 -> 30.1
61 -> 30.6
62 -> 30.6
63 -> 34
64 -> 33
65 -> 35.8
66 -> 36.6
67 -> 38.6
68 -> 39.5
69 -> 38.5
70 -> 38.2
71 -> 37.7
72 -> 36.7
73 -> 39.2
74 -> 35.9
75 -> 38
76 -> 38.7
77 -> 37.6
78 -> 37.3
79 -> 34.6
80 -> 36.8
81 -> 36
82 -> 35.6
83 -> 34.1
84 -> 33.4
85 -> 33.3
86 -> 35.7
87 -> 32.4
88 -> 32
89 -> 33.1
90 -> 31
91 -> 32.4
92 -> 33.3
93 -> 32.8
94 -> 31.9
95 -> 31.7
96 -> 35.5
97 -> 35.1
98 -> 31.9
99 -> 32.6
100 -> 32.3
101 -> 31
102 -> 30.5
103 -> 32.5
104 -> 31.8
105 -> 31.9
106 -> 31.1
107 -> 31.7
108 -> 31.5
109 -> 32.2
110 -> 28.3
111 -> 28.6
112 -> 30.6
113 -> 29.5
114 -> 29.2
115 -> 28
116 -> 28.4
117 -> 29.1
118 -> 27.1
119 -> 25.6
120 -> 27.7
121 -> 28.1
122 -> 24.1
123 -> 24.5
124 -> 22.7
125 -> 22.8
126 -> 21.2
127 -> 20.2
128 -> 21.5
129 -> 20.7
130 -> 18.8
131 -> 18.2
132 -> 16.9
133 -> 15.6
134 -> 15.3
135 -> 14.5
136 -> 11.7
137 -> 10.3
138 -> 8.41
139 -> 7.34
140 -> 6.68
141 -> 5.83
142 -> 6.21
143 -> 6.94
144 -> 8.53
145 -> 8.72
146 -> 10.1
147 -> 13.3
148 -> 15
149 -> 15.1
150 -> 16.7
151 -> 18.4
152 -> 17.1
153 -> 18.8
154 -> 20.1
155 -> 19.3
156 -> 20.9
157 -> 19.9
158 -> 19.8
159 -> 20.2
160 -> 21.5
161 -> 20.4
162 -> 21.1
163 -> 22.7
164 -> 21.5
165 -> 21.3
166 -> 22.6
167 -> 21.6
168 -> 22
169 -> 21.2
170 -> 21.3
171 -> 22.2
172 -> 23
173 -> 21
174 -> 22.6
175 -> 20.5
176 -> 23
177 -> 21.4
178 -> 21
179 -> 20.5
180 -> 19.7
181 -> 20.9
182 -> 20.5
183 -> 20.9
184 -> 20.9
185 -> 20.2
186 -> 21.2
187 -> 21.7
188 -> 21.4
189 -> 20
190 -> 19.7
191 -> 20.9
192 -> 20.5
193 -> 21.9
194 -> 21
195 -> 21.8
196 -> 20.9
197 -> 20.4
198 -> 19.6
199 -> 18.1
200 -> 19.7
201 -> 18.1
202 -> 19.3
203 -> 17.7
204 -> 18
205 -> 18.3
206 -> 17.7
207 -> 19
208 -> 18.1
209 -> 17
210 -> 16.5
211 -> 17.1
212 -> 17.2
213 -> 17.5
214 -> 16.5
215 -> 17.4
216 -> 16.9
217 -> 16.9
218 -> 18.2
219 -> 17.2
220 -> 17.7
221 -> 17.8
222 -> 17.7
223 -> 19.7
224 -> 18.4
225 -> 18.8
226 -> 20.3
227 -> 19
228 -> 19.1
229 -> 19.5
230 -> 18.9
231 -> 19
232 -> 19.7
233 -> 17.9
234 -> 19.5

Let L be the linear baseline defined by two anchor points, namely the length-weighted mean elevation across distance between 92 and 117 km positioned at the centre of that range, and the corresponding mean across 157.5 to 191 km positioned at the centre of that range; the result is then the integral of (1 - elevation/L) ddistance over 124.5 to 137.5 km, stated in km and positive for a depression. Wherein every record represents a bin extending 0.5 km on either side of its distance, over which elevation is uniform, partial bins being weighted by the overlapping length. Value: 4.7 km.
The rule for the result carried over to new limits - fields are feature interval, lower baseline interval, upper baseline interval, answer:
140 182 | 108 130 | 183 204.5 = 7.94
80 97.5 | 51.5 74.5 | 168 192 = -1.42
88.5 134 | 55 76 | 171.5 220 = 2.52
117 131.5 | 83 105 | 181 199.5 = 2.84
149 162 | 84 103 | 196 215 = 2.79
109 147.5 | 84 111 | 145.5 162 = 9.42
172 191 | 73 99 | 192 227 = 0.96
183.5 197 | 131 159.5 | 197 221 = -3.40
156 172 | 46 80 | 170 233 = 1.40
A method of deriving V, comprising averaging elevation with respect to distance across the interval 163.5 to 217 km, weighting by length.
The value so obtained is 20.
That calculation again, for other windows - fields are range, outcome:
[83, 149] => 24.3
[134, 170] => 15.9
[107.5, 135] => 24.5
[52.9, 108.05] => 33.8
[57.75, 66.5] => 32.7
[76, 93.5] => 34.3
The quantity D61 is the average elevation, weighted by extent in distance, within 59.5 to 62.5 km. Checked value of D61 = 30.4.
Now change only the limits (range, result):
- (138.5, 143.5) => 6.6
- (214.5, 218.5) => 17.3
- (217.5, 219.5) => 17.7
